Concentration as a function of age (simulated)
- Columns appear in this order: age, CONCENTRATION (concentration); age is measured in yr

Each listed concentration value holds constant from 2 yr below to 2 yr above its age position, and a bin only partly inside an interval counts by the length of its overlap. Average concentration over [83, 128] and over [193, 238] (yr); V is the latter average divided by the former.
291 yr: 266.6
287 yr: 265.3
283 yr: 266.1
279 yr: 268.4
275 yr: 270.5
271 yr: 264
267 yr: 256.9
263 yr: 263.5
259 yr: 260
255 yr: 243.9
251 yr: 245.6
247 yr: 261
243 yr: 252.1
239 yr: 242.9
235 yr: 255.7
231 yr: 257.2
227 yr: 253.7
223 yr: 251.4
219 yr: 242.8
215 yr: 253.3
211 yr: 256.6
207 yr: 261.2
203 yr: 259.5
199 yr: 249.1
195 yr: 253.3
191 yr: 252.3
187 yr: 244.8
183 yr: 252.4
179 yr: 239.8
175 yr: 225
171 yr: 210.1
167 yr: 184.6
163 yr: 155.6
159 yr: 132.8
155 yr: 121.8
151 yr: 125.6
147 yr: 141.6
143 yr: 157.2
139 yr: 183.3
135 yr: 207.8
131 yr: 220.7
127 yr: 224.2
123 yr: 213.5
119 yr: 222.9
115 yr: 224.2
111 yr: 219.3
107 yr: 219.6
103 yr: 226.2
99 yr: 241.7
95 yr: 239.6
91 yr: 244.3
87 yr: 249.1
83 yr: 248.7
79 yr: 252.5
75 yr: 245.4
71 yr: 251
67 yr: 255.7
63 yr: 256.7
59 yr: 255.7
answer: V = 1.10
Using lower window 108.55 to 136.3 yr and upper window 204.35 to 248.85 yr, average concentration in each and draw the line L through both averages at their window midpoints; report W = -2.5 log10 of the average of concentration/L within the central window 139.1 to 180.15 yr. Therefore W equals 0.35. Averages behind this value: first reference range 219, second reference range 254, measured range 169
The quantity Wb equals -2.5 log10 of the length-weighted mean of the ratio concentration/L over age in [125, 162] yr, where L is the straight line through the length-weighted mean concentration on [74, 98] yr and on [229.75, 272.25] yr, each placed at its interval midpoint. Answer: 0.43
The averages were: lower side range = 246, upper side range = 255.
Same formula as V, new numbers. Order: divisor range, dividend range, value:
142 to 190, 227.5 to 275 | 1.38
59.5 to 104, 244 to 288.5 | 1.05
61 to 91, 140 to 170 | 0.59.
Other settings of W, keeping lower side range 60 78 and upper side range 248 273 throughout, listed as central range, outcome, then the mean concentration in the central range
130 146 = 0.33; 187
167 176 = 0.21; 209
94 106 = 0.08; 234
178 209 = 0.01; 252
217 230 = 0.02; 250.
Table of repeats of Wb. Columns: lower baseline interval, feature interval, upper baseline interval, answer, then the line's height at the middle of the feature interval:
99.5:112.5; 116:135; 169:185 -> 0.03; 226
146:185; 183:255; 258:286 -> -0.14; 222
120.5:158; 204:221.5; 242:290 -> -0.13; 225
